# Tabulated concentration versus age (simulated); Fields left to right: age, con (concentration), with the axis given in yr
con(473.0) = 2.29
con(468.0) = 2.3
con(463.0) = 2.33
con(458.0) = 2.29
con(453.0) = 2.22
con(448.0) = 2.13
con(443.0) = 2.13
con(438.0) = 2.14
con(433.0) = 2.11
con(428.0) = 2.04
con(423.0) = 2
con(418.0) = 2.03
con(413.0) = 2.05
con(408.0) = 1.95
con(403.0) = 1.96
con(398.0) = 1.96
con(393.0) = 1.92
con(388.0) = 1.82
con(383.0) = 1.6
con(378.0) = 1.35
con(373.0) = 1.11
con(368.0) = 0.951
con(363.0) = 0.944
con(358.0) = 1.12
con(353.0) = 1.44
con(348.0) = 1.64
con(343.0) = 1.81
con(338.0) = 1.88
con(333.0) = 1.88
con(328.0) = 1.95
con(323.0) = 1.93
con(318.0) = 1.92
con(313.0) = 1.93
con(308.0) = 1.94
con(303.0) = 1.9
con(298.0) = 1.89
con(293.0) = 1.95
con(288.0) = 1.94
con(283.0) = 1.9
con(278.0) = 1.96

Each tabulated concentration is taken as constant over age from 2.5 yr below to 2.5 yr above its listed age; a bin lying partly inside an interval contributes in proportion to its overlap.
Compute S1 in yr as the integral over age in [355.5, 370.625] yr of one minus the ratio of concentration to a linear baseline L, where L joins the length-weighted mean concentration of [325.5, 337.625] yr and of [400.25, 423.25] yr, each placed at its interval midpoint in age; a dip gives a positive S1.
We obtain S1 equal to 7.3 yr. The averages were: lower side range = 1.91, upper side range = 2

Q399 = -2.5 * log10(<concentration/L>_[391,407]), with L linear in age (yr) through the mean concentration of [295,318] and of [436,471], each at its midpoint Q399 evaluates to 0.09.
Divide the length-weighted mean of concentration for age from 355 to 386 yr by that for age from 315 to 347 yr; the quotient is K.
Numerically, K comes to 0.63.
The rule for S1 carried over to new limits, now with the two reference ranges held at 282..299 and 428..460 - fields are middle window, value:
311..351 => 2.5 yr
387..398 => 1.0 yr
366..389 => 8.0 yr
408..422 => 0.6 yr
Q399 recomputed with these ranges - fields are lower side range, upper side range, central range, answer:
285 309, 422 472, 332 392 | 0.36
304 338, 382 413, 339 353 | 0.13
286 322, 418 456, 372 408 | 0.19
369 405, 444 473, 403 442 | -0.06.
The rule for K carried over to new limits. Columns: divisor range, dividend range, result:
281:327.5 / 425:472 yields 1.14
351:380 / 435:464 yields 1.92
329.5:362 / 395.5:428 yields 1.24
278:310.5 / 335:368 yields 0.75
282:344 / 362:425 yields 0.88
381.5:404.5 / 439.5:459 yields 1.17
